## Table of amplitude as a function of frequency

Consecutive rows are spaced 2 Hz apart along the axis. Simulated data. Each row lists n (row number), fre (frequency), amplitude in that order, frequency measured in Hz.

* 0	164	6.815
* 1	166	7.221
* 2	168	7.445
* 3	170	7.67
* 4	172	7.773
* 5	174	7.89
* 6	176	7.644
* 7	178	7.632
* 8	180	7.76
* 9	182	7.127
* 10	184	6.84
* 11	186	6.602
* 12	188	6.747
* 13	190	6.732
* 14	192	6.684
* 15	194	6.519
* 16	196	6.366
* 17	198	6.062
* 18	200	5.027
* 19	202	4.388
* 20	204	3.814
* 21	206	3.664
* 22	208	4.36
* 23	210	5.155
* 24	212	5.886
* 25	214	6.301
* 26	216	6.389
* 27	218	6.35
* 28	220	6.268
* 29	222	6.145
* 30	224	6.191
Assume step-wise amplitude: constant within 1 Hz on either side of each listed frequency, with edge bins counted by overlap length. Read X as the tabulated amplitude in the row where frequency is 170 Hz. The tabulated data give 7.67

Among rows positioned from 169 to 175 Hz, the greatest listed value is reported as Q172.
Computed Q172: 7.89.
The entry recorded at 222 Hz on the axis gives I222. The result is 6.145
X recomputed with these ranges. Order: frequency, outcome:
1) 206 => 3.664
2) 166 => 7.221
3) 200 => 5.027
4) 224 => 6.191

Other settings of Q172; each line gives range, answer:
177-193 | 7.76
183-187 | 6.84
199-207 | 5.027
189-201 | 6.732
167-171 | 7.67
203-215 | 6.301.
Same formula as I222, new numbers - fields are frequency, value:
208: 4.36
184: 6.84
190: 6.732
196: 6.366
